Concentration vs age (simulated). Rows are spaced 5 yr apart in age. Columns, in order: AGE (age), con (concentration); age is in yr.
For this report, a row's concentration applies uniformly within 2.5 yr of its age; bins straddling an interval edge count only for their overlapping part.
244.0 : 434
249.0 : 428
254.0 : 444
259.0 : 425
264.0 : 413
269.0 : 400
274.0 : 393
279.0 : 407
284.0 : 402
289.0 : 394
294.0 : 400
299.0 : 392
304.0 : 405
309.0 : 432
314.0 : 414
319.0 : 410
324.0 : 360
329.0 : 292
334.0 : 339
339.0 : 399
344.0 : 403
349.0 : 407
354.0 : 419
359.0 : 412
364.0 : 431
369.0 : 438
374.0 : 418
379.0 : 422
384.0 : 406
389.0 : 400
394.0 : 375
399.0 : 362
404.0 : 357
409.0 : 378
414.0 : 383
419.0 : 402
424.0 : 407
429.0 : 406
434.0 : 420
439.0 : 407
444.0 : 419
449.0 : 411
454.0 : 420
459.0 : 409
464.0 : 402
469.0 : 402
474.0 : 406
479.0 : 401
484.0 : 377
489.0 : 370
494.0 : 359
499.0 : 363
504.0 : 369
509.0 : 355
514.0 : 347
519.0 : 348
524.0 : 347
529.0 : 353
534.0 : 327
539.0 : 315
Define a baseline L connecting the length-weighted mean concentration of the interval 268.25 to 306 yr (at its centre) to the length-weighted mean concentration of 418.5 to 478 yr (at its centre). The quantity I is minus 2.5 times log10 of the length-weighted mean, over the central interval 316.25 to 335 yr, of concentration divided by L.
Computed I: 0.14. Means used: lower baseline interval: 399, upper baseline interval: 409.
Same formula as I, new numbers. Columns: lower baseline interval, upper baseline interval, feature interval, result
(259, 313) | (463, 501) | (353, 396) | -0.05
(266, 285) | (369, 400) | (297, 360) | 0.03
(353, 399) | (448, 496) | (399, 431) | 0.05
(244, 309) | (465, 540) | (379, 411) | 0.01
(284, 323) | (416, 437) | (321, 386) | 0.03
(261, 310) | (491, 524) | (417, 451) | -0.11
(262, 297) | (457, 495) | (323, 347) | 0.11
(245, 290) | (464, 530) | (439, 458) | -0.10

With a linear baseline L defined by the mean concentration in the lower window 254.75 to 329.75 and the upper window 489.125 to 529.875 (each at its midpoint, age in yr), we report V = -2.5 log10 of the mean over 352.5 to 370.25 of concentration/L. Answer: -0.10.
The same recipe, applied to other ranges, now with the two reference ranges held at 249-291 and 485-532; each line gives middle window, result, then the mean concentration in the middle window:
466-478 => -0.11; 404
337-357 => -0.04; 407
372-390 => -0.07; 412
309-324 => -0.02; 407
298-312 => -0.02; 412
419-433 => -0.09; 407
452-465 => -0.12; 411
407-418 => -0.01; 384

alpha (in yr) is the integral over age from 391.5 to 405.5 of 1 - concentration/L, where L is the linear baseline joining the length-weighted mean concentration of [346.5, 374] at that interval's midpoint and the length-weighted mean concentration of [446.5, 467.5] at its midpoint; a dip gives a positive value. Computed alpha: 1.7 yr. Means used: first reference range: 421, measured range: 365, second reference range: 410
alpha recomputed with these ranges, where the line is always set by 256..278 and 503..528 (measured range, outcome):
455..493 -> -3.48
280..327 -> 0.03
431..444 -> -1.56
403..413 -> 0.14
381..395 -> -0.57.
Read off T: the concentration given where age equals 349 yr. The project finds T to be 407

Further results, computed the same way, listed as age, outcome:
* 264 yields 413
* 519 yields 348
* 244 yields 434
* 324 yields 360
